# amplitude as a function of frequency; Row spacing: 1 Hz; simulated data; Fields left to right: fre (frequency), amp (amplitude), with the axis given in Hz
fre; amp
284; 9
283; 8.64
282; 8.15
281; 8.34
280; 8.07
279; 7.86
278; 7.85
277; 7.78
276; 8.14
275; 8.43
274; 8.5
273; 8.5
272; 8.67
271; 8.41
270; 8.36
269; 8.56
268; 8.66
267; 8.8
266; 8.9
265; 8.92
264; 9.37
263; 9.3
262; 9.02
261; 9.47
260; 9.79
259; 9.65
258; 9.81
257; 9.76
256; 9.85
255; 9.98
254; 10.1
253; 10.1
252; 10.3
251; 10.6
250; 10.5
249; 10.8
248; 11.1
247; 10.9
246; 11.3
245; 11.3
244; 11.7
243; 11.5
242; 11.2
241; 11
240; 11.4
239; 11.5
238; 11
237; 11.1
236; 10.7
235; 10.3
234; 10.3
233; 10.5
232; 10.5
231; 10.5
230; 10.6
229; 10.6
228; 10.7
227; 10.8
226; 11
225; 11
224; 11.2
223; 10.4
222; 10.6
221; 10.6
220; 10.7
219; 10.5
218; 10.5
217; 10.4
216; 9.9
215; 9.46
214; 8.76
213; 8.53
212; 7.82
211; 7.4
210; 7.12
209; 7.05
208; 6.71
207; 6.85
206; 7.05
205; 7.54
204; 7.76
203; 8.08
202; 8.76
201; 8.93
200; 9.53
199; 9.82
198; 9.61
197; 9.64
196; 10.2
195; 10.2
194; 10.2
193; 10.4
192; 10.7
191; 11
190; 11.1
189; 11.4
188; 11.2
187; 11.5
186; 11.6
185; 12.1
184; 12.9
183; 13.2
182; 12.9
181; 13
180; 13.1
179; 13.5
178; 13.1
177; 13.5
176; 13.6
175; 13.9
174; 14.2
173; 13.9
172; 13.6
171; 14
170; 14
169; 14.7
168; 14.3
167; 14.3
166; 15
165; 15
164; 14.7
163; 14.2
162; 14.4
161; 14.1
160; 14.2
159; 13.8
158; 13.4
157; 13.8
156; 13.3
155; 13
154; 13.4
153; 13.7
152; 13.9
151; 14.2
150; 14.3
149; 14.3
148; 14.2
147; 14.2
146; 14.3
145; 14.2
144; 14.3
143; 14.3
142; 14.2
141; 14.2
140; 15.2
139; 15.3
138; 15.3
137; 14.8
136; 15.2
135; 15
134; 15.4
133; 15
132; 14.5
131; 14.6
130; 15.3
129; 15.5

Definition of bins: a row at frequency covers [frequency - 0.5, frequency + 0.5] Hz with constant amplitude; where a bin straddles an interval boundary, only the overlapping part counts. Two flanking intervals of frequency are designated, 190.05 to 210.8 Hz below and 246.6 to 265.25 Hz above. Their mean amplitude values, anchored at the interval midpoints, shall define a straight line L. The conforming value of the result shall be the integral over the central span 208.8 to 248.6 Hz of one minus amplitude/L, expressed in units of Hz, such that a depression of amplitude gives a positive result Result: -3.8 Hz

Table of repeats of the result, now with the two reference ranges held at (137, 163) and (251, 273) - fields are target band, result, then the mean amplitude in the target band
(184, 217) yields 7.2 Hz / 9.38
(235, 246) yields -1.0 Hz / 11.2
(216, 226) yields 0.4 Hz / 10.6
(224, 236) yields 0.1 Hz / 10.6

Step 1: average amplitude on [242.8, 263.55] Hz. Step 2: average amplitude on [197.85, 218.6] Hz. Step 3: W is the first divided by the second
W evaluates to 1.2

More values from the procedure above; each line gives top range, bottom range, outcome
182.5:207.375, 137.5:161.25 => 0.71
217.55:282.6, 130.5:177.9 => 0.70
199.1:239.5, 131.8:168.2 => 0.67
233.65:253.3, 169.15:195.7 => 0.88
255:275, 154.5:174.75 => 0.64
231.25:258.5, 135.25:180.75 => 0.76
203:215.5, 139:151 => 0.53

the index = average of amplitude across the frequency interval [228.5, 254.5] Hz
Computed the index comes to 10.8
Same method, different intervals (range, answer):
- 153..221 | 11.5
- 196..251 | 9.92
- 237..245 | 11.3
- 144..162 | 13.9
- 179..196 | 11.7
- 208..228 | 9.62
